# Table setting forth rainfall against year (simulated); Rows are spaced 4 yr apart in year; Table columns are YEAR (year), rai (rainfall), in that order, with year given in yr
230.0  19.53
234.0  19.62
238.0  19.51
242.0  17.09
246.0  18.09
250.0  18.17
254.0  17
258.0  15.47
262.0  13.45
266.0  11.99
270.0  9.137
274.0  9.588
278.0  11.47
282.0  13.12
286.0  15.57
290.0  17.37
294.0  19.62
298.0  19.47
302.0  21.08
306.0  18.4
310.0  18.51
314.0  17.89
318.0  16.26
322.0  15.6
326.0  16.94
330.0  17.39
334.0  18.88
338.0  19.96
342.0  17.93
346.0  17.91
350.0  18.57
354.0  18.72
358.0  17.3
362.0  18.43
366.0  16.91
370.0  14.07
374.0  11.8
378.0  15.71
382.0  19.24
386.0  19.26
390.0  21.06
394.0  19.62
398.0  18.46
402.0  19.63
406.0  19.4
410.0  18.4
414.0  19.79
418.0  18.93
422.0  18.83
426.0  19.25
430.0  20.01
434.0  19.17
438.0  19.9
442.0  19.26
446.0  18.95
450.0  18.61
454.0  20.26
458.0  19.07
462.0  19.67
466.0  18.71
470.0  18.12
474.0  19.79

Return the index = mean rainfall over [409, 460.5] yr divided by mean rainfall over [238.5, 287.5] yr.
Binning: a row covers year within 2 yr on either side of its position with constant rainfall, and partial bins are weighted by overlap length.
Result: 1.35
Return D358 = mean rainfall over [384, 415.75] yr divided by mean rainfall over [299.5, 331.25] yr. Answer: 1.09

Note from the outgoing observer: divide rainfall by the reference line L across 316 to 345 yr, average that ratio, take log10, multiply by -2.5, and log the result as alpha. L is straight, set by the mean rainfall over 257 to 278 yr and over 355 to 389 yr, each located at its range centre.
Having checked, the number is -0.19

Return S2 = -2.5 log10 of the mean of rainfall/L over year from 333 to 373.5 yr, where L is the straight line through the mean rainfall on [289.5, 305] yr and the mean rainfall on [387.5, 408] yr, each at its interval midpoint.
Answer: 0.11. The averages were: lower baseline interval 19.5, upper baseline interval 19.6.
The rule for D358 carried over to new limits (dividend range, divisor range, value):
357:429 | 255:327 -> 1.16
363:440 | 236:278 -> 1.24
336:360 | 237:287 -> 1.27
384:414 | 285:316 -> 1.05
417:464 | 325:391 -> 1.10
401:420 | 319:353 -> 1.07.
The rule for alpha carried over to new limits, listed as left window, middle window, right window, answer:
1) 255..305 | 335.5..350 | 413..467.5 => -0.122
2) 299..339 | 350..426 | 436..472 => 0.030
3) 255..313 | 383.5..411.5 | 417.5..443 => -0.055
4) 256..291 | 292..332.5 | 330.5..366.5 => -0.163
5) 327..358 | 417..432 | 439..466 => -0.013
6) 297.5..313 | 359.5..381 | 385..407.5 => 0.241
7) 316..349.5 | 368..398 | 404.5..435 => 0.076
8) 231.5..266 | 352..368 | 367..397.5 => -0.036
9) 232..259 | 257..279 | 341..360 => 0.466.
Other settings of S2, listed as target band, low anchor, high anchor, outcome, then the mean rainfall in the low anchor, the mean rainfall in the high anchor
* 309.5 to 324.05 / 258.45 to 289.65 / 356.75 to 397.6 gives -0.17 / 12.5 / 17.4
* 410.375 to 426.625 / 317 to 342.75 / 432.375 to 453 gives -0.01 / 17.6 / 19.2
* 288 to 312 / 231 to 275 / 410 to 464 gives -0.15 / 15.6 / 19.3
